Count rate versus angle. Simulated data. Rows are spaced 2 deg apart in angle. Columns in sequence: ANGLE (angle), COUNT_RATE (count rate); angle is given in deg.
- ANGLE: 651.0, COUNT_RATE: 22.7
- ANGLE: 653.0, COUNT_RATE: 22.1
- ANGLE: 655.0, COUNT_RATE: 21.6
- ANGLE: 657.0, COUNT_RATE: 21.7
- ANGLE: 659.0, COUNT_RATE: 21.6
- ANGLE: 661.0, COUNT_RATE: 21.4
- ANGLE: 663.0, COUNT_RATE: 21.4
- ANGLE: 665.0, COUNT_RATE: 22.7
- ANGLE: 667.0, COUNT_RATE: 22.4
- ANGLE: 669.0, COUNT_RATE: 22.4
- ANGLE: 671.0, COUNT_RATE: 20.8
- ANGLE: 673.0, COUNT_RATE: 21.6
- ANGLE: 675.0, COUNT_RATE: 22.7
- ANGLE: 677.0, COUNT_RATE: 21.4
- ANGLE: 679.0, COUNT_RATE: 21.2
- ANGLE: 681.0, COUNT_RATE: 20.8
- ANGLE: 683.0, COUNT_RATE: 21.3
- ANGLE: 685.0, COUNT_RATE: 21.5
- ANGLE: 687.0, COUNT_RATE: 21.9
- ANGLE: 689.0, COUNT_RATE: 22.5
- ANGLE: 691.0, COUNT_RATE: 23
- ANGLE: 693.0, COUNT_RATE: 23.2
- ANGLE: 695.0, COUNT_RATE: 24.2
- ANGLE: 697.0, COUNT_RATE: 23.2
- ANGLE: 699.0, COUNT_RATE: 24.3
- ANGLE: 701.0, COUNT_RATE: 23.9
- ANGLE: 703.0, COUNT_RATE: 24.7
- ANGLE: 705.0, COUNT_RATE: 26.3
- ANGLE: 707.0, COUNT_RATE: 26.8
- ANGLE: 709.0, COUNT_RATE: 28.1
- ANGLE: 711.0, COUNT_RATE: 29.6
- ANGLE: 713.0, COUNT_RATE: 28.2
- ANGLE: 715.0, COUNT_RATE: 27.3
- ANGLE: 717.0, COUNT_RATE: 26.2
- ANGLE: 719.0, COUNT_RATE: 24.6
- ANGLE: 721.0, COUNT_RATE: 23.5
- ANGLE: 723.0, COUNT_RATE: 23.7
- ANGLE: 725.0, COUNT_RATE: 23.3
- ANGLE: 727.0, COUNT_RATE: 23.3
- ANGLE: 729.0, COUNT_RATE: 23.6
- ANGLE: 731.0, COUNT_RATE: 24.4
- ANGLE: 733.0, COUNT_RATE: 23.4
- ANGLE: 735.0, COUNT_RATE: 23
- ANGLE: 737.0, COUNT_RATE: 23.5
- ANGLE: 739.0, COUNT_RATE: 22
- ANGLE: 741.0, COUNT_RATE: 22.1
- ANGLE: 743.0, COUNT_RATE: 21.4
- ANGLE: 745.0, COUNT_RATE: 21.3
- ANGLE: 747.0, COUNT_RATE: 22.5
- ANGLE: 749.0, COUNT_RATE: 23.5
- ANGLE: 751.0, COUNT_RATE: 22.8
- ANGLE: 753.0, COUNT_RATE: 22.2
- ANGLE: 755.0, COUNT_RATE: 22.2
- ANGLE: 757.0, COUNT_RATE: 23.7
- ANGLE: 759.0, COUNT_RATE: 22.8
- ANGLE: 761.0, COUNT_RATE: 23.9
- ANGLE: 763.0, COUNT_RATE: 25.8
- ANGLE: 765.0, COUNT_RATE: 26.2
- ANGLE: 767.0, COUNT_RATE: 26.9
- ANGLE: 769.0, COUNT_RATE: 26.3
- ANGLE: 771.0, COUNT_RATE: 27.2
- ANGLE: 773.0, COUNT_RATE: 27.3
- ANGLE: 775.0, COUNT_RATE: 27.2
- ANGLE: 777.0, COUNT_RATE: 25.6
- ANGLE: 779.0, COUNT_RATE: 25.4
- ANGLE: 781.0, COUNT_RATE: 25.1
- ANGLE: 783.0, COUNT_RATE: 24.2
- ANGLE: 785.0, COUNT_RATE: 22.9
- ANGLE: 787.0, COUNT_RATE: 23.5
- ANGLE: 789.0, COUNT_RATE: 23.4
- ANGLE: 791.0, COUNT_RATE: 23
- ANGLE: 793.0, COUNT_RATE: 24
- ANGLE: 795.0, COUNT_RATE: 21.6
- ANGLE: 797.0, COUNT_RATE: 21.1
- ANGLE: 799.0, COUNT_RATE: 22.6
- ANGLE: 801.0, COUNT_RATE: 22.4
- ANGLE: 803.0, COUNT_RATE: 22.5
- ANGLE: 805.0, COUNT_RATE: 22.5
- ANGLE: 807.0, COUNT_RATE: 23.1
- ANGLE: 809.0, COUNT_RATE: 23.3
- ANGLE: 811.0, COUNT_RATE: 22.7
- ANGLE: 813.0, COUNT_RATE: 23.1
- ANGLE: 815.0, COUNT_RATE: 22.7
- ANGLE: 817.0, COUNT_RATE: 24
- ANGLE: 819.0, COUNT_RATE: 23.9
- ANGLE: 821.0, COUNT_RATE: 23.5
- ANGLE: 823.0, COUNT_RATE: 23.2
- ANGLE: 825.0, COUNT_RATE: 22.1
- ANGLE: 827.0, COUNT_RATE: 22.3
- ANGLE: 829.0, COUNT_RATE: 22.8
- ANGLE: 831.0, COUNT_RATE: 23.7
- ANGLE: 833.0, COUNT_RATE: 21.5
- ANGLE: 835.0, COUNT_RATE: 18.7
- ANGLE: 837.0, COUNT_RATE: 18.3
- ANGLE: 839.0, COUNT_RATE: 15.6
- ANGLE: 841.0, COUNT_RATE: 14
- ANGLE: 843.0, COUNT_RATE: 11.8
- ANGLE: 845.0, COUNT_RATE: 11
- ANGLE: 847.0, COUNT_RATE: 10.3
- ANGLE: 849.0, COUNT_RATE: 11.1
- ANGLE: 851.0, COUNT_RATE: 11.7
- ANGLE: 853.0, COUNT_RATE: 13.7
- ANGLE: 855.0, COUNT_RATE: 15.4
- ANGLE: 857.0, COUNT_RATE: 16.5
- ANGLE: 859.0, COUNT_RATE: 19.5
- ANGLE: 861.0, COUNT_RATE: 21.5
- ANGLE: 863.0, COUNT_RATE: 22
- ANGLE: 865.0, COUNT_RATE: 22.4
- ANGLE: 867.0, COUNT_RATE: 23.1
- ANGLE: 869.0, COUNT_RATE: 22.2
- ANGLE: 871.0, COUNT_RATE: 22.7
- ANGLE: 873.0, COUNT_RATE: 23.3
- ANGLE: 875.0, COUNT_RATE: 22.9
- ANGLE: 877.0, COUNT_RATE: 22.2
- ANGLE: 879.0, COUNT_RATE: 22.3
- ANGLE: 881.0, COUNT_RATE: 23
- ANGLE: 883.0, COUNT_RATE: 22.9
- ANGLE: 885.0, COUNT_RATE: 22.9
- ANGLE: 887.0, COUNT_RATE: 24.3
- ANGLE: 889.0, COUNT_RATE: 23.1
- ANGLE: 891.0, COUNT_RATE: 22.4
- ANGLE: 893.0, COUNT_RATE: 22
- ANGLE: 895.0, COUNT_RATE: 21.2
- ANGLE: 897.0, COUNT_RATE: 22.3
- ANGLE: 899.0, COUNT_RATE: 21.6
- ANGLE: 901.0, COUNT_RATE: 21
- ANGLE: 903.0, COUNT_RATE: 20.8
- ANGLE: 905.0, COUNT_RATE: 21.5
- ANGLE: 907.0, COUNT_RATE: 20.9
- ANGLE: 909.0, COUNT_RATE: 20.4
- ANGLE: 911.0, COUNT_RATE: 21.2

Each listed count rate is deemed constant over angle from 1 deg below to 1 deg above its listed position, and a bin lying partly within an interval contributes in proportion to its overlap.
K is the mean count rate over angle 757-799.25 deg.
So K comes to 24.6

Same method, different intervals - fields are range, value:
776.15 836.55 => 23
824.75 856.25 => 16.4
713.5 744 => 23.8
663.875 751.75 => 23.5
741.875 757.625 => 22.4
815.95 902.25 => 20.1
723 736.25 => 23.5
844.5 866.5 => 16.2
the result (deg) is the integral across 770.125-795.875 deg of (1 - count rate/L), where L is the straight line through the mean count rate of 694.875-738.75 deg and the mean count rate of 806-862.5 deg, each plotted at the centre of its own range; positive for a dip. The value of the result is -3.6 deg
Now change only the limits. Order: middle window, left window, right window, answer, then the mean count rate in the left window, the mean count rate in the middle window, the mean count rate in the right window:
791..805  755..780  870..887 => 1.3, 25.6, 22.4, 22.9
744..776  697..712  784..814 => -0.5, 26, 24.5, 22.8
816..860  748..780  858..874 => 9.6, 24.9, 17.9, 22.1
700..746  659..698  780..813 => -4.3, 22.1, 24.5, 23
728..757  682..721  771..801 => 2.0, 24.7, 22.7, 24.1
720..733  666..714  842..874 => -0.8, 23.6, 23.6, 17.4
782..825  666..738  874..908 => -0.1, 23.8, 23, 22.2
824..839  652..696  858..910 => 0.7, 22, 21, 22.1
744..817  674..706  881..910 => -4.2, 22.9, 23.8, 22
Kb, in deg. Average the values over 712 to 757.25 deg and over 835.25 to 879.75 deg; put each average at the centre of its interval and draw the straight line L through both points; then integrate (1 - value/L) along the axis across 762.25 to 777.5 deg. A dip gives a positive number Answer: -3.3 deg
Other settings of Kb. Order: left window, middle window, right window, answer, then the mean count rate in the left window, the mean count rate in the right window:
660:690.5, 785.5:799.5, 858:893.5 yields -0.4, 21.8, 22.5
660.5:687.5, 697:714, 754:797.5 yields -2.8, 21.7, 24.6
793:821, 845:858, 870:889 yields 5.6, 22.8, 23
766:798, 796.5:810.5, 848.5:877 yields 0.4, 24.7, 19.4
